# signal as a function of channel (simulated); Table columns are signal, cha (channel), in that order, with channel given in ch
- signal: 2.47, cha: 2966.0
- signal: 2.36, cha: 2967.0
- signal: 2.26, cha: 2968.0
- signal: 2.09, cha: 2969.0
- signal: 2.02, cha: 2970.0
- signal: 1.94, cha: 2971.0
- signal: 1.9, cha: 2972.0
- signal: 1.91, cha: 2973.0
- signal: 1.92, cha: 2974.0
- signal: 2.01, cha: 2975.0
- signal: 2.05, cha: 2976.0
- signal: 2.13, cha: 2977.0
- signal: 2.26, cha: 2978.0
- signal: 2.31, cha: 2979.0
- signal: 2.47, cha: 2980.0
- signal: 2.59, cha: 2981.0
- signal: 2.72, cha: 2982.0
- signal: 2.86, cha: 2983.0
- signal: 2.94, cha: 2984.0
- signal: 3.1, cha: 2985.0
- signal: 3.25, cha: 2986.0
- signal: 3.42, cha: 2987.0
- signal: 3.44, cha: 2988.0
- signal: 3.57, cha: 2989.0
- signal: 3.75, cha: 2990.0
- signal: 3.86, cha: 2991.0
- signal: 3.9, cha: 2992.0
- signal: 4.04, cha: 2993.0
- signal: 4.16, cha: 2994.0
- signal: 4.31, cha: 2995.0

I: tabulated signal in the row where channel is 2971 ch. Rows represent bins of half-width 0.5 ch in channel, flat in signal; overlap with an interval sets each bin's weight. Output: 1.94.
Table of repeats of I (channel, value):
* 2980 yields 2.47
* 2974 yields 1.92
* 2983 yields 2.86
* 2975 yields 2.01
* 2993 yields 4.04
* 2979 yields 2.31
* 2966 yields 2.47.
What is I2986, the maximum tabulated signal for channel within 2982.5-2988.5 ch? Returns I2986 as 3.44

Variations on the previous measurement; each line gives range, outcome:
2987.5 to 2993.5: 4.04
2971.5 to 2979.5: 2.31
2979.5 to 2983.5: 2.86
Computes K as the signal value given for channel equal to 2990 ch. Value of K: 3.75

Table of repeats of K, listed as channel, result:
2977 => 2.13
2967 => 2.36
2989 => 3.57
